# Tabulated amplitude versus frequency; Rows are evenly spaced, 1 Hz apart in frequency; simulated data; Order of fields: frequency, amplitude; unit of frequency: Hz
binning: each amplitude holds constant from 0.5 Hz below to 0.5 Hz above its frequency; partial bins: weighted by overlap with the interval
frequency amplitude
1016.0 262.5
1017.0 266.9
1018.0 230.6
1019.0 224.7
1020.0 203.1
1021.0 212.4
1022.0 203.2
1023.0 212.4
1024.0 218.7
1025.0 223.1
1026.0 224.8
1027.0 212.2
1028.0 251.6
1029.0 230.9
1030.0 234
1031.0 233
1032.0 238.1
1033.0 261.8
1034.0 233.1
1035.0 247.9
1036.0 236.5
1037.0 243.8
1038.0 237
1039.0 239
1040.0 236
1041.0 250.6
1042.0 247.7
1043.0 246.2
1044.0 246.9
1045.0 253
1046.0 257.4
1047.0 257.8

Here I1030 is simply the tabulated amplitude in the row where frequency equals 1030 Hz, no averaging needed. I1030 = 234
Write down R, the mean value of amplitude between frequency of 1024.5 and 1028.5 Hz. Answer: 228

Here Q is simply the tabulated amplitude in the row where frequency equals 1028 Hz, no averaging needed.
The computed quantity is 251.6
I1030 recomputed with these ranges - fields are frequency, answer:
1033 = 261.8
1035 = 247.9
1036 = 236.5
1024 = 218.7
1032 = 238.1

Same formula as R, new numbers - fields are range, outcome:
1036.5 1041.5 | 241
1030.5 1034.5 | 242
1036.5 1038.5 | 240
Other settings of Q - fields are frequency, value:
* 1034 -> 233.1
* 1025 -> 223.1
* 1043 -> 246.2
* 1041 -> 250.6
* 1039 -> 239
